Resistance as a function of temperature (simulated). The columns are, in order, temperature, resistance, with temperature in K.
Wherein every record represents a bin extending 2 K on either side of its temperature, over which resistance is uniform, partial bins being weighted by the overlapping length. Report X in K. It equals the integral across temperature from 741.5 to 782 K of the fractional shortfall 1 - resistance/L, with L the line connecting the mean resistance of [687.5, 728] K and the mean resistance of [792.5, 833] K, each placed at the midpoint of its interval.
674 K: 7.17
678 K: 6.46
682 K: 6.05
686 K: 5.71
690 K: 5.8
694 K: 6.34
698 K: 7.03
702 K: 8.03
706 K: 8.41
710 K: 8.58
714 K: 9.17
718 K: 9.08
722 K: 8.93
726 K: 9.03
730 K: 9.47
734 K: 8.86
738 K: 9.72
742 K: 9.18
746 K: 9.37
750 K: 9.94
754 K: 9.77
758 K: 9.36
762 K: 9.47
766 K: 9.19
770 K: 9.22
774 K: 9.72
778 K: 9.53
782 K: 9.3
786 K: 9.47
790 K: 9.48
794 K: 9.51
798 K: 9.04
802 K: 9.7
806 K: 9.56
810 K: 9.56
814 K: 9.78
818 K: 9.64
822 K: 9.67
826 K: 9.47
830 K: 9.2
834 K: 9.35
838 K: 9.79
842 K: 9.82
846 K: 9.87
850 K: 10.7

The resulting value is -3.2 K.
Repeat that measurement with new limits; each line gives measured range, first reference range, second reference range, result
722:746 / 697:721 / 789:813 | -1.36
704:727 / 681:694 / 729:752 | -3.27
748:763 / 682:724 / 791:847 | -2.02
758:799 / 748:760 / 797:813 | 0.87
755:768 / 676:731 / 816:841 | -1.27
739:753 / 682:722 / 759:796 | -1.42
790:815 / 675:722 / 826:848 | -1.29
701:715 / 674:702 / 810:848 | -3.37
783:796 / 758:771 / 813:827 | -0.02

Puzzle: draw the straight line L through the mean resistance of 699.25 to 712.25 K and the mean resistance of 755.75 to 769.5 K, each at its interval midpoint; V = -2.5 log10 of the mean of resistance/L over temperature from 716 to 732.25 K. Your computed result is -0.06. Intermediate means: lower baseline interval 8.28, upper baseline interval 9.33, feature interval 9.12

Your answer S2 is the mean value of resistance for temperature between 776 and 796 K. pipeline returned 9.46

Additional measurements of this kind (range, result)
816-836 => 9.47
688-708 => 7.12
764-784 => 9.39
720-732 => 9.14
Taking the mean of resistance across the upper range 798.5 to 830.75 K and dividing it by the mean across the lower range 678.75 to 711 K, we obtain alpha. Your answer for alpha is 1.38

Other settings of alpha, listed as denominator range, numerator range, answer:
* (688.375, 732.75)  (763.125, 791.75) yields 1.15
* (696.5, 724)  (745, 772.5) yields 1.12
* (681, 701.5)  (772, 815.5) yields 1.50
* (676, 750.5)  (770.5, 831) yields 1.17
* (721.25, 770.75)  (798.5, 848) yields 1.03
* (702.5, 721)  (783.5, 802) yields 1.07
